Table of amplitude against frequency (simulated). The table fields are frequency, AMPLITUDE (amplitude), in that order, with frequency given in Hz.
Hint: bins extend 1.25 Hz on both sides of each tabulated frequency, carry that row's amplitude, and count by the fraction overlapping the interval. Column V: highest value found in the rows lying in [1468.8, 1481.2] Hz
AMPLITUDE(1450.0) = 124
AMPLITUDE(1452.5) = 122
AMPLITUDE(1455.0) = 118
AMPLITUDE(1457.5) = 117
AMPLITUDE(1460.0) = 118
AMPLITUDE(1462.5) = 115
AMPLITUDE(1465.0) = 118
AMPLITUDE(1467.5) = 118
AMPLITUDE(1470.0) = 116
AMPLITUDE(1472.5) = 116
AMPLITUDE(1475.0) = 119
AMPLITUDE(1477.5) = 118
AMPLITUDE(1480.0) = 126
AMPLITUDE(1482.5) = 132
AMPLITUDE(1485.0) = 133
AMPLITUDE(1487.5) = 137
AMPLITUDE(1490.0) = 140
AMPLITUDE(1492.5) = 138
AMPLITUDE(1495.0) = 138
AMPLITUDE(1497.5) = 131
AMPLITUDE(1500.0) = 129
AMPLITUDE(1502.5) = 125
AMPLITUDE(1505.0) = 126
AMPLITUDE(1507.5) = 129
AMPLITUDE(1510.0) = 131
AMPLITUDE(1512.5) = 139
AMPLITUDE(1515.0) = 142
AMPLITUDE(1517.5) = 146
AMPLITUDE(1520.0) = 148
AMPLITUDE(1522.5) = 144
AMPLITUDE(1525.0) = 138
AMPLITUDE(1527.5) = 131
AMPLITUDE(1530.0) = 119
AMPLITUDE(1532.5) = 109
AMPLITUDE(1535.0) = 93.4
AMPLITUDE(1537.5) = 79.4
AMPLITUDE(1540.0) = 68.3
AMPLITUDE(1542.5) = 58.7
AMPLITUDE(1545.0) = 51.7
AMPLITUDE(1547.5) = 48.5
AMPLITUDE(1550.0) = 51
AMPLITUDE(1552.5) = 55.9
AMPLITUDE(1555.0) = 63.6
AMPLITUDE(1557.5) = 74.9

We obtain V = 126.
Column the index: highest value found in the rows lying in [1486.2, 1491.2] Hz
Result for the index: 140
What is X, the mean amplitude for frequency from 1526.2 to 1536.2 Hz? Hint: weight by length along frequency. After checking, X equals 113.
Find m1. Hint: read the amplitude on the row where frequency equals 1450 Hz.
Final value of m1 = 124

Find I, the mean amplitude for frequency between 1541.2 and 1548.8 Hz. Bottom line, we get 53.1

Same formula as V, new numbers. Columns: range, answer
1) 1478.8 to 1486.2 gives 133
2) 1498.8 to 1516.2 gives 142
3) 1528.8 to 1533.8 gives 119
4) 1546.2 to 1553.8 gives 55.9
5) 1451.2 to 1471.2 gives 122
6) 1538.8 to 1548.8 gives 68.3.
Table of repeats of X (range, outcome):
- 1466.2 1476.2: 117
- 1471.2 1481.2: 120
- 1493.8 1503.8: 131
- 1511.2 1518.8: 142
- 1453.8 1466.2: 117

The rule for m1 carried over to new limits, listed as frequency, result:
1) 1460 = 118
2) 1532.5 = 109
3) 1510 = 131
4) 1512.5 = 139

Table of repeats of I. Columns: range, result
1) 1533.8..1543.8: 74.7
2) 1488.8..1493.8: 139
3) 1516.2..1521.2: 147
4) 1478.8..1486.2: 130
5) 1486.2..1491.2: 138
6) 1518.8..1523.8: 146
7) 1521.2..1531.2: 133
